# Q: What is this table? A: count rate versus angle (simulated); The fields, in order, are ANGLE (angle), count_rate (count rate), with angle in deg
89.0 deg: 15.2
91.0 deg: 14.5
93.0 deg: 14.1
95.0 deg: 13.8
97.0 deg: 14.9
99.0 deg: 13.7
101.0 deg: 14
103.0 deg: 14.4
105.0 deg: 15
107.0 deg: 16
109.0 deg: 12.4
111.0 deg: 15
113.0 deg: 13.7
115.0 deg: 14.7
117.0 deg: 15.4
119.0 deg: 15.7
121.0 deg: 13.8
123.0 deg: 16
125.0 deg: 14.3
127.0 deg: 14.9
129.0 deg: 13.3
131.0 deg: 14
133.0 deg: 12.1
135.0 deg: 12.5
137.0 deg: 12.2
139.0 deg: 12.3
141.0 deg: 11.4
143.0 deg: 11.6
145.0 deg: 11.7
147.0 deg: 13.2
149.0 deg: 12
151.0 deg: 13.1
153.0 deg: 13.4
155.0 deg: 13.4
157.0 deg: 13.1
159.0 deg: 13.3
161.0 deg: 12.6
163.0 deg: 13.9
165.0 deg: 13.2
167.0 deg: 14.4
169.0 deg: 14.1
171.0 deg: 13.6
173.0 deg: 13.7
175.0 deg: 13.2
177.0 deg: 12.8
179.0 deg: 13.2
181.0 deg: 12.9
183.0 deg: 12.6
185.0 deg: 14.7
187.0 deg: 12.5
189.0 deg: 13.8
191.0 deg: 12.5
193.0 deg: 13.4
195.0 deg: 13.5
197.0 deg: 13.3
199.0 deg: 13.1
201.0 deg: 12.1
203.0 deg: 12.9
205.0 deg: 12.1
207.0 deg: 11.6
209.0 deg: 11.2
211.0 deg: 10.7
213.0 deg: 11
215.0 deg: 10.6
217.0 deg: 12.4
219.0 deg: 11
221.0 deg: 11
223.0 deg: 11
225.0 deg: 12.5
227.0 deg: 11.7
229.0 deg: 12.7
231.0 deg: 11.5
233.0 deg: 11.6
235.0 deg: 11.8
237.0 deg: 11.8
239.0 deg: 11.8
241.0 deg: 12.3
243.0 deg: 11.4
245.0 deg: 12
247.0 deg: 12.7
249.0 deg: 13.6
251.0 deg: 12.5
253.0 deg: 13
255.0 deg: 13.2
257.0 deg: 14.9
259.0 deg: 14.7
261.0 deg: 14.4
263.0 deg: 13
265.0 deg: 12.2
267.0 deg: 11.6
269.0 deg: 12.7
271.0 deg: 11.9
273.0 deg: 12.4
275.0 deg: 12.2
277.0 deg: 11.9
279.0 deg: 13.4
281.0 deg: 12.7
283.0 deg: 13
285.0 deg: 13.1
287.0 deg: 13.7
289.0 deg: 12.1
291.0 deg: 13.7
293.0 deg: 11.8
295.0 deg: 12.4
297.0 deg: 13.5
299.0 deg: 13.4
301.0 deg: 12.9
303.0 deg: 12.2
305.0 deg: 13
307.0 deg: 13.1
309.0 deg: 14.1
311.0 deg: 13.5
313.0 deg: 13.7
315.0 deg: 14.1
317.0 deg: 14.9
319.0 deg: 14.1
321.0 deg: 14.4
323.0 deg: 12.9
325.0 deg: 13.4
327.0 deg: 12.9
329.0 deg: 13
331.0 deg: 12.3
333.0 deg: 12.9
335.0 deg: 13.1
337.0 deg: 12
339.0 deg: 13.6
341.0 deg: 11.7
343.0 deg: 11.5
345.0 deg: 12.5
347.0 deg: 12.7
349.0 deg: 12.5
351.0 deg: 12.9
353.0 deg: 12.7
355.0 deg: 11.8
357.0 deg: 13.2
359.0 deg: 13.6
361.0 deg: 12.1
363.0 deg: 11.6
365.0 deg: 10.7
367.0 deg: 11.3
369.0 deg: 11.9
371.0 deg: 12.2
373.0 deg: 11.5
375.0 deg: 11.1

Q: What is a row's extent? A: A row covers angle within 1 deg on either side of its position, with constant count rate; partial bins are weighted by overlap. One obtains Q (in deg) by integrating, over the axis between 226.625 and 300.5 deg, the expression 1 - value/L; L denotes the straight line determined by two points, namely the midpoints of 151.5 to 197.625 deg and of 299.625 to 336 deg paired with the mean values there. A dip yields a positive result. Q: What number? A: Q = 3.82 deg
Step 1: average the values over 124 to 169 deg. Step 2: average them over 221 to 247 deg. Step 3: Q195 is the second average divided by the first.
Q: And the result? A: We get 0.9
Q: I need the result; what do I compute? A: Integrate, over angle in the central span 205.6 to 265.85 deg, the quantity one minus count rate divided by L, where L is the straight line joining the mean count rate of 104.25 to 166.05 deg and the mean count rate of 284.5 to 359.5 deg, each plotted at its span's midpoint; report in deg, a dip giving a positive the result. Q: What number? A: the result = 4.8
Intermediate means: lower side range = 13.5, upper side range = 13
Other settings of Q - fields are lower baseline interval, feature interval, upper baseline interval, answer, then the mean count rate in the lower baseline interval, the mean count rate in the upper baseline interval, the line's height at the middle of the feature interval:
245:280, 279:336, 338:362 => -2.11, 12.9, 12.6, 12.7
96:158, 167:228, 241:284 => 3.24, 13.7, 12.8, 13.2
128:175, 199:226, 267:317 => 2.82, 13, 12.9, 13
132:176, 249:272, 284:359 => -0.26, 12.9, 13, 13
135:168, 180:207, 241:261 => -0.09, 12.8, 13.1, 12.9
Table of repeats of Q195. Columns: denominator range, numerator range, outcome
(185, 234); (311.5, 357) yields 1.07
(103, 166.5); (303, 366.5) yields 0.95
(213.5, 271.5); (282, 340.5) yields 1.07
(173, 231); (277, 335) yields 1.07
